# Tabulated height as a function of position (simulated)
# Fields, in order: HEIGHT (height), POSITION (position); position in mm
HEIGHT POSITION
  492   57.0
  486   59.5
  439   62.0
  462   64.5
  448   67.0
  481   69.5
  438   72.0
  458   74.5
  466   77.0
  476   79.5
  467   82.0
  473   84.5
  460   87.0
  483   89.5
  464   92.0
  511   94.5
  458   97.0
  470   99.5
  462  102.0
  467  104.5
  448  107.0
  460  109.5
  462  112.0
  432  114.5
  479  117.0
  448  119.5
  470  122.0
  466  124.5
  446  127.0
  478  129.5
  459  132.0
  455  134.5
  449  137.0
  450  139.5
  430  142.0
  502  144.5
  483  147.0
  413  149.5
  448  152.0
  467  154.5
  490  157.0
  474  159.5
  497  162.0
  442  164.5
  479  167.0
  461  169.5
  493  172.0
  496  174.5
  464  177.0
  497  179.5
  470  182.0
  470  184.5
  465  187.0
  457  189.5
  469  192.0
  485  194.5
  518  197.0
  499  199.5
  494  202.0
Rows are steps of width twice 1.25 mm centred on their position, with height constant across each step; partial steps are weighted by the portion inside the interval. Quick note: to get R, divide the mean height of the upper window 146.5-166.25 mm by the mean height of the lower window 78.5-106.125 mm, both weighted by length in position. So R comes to 1.0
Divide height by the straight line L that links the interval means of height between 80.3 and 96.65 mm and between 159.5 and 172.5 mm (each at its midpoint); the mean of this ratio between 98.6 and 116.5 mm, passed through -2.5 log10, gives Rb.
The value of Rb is 0.04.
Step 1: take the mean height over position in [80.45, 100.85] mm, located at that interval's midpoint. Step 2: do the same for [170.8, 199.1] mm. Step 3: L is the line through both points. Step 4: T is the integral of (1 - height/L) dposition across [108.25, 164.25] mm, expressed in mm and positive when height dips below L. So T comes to 1.83 mm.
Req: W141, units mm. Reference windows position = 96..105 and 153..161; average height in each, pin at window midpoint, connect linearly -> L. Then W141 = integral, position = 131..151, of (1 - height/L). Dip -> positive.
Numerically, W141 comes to 0.8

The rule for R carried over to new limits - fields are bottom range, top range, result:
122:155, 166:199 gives 1.05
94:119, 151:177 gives 1.02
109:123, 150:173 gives 1.03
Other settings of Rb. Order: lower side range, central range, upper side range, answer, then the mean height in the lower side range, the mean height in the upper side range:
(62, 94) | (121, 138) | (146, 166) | 0.01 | 465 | 464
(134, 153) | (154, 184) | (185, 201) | -0.02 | 454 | 482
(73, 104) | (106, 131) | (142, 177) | 0.03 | 470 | 471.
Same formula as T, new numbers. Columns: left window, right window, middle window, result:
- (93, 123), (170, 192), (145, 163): 0.1 mm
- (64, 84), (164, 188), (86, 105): -0.3 mm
